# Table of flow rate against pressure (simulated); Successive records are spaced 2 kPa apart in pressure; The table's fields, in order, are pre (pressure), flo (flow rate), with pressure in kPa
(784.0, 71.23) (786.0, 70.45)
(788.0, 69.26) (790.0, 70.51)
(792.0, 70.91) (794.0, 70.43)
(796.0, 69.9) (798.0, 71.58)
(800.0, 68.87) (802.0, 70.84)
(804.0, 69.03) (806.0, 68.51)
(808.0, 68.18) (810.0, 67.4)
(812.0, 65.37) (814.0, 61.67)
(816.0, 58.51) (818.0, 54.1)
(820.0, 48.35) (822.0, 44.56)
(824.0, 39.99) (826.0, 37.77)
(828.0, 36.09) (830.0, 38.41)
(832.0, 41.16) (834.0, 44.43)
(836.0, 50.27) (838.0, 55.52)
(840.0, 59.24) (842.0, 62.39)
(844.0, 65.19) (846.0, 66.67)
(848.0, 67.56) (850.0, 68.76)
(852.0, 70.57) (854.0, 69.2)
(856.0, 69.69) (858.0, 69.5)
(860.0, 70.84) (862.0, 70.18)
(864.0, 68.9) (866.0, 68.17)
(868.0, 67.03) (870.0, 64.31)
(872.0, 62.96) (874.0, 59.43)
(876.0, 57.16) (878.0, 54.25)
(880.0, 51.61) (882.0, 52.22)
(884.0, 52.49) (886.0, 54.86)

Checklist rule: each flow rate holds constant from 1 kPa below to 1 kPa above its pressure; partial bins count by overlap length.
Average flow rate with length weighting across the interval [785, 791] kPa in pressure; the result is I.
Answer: 70.1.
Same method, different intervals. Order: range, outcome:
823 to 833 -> 38.7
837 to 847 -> 61.8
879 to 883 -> 51.9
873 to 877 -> 58.3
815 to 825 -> 49.1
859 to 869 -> 69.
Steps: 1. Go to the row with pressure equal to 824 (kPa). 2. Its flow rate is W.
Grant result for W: 39.99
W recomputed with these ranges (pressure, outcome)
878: 54.25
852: 70.57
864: 68.9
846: 66.67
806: 68.51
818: 54.1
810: 67.4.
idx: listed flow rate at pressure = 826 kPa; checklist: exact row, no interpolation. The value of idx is 37.77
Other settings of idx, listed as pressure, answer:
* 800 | 68.87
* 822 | 44.56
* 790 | 70.51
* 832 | 41.16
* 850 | 68.76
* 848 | 67.56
